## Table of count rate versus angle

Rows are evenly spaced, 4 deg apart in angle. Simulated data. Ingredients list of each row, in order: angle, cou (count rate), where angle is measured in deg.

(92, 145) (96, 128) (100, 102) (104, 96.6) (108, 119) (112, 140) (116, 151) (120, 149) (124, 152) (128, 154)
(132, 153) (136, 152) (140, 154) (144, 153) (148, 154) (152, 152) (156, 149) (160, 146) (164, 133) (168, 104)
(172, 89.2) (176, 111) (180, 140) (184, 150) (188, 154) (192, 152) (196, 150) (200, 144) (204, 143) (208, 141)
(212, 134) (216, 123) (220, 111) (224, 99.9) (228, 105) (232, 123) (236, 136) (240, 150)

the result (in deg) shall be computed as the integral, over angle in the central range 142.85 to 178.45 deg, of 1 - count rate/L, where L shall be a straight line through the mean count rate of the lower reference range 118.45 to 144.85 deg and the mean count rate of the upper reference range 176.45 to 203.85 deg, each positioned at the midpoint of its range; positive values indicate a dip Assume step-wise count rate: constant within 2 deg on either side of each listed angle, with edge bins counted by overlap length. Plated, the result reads 4.1 deg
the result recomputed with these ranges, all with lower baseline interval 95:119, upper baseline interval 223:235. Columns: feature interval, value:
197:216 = -4.11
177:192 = -3.82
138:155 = -4.68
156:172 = -0.96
